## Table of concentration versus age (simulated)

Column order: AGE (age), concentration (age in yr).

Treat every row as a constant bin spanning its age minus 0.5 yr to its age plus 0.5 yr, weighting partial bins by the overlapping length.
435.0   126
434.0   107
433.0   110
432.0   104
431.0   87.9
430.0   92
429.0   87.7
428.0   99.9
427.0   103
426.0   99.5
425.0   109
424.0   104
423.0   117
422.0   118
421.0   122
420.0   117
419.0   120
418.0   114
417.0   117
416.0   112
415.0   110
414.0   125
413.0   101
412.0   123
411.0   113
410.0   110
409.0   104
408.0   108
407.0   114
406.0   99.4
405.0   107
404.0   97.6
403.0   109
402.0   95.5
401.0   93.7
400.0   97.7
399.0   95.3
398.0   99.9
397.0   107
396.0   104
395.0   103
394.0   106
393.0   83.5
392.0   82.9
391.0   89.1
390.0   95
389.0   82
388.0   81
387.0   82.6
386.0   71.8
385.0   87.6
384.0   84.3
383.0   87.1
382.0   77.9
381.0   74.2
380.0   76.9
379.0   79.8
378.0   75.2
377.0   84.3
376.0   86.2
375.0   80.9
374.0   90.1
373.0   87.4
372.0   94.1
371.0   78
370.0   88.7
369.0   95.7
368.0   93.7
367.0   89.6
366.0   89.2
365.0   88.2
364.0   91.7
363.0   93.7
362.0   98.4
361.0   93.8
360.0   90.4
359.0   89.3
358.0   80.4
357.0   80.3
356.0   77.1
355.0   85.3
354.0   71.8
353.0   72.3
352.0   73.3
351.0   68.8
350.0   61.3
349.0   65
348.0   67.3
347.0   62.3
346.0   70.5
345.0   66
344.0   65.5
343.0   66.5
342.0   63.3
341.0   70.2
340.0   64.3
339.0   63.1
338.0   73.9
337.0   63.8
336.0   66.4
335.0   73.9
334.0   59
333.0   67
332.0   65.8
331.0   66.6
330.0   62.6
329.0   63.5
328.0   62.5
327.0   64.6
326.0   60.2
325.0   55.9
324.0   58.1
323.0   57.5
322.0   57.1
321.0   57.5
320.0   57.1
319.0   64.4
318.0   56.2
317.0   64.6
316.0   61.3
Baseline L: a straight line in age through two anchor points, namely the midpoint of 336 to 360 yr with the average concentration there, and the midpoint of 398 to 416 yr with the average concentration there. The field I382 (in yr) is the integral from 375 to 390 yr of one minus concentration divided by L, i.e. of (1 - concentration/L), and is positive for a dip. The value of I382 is 1.7 yr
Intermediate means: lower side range 70.8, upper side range 106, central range 81.3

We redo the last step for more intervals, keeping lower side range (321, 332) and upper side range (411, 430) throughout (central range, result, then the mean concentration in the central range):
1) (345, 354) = 0.7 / 67.7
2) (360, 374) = -1.5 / 90.9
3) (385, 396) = 0.7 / 88.4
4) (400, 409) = -0.1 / 103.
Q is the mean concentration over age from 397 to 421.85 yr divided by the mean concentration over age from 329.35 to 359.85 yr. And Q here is 1.56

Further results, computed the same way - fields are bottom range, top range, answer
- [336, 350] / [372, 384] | 1.25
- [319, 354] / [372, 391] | 1.28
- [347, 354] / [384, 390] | 1.21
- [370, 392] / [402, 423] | 1.34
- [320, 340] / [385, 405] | 1.49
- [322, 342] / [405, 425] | 1.76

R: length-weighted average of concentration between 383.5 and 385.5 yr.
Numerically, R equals 85.9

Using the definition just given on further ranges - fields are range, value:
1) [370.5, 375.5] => 86.1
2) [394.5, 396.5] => 104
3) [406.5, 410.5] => 109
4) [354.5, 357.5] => 80.9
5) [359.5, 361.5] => 92.1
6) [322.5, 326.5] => 57.9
